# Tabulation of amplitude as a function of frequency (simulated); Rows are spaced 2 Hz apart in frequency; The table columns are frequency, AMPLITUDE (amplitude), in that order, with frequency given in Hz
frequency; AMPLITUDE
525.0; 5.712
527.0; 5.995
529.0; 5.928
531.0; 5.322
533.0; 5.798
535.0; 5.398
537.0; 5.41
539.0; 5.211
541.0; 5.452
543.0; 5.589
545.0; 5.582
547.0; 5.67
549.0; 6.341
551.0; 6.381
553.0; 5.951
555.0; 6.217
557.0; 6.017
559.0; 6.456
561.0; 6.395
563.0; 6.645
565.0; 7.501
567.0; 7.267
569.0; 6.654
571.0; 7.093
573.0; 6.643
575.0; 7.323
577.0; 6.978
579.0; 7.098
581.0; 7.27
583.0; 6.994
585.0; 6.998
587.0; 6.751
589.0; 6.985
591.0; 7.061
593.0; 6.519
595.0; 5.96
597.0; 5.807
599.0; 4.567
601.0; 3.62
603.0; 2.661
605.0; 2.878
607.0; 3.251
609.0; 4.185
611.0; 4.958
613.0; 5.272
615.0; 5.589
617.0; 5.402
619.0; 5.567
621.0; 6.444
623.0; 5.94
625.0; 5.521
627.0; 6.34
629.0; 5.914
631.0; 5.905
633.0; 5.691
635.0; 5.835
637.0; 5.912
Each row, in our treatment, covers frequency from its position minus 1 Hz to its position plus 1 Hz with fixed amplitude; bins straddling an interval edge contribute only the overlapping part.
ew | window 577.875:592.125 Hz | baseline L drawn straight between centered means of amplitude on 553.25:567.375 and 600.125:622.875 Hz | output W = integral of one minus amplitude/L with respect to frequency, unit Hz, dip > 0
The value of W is -3.6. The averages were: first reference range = 6.58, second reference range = 4.59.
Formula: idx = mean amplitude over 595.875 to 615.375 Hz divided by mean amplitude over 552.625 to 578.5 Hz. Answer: 0.6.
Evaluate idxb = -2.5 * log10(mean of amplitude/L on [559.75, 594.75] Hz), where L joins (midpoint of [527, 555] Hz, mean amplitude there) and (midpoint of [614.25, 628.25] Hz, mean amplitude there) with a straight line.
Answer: -0.20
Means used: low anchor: 5.72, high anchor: 5.83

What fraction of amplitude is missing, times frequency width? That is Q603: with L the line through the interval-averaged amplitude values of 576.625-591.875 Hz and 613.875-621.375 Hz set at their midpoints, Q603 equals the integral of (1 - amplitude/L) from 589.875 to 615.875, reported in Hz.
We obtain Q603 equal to 6.2 Hz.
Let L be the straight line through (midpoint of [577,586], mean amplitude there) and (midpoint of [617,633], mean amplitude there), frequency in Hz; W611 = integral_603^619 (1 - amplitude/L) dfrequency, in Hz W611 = 4.6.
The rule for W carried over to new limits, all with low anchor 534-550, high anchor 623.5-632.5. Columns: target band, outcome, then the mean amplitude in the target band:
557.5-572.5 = -3.1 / 6.82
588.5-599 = -0.9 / 6.26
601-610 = 3.9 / 3.29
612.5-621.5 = 0.4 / 5.63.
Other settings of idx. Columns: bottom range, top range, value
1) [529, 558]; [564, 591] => 1.23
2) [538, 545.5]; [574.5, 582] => 1.31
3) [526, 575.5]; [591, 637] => 0.85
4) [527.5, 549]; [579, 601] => 1.14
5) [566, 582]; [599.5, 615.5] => 0.57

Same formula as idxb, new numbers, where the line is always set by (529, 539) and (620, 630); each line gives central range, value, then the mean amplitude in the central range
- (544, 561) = -0.09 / 6.1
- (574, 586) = -0.23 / 7.11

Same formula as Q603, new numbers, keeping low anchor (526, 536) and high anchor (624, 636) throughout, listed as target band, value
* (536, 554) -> -0.06 Hz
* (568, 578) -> -2.04 Hz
